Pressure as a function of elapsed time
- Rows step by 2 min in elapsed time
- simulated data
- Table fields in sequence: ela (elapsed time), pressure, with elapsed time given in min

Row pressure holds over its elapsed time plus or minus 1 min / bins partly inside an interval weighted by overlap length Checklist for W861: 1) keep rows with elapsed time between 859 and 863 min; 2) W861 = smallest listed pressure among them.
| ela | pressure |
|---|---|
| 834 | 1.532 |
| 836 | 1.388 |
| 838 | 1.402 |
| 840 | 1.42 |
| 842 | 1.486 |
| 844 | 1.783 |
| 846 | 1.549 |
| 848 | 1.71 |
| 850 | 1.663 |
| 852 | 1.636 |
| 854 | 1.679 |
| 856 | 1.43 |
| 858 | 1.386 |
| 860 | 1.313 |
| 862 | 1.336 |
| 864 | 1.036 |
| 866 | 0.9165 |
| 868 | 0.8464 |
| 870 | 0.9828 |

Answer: 1.313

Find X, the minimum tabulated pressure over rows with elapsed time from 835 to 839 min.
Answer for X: 1.388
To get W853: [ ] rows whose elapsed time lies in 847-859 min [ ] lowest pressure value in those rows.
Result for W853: 1.386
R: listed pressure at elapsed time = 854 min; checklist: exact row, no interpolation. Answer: 1.679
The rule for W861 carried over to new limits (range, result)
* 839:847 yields 1.42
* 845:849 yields 1.549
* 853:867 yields 0.9165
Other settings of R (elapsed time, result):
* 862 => 1.336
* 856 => 1.43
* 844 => 1.783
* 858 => 1.386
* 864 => 1.036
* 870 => 0.9828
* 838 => 1.402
